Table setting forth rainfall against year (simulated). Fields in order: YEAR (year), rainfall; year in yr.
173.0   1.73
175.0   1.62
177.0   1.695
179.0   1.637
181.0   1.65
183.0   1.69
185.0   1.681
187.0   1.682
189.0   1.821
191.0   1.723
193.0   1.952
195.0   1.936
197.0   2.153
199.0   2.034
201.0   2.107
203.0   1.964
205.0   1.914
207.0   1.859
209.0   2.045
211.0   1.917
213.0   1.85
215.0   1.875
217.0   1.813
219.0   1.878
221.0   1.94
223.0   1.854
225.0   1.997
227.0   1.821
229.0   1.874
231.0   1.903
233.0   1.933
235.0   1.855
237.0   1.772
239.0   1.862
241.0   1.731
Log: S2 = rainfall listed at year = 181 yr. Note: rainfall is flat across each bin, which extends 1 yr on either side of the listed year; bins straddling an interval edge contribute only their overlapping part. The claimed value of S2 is 1.65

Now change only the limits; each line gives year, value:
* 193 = 1.952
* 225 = 1.997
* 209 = 2.045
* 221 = 1.94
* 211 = 1.917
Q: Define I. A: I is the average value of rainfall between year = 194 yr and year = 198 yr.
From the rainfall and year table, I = 2.04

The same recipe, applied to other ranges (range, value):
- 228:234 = 1.9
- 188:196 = 1.86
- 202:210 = 1.95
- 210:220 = 1.87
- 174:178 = 1.66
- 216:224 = 1.87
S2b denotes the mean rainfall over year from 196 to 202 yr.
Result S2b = 2.1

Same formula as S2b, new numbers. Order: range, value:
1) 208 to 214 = 1.94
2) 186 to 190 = 1.75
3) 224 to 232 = 1.9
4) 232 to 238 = 1.85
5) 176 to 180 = 1.67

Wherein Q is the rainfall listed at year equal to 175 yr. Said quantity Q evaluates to 1.62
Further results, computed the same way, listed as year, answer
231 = 1.903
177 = 1.695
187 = 1.682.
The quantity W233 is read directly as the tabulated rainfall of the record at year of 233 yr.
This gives 1.933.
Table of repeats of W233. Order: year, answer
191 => 1.723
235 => 1.855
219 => 1.878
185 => 1.681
